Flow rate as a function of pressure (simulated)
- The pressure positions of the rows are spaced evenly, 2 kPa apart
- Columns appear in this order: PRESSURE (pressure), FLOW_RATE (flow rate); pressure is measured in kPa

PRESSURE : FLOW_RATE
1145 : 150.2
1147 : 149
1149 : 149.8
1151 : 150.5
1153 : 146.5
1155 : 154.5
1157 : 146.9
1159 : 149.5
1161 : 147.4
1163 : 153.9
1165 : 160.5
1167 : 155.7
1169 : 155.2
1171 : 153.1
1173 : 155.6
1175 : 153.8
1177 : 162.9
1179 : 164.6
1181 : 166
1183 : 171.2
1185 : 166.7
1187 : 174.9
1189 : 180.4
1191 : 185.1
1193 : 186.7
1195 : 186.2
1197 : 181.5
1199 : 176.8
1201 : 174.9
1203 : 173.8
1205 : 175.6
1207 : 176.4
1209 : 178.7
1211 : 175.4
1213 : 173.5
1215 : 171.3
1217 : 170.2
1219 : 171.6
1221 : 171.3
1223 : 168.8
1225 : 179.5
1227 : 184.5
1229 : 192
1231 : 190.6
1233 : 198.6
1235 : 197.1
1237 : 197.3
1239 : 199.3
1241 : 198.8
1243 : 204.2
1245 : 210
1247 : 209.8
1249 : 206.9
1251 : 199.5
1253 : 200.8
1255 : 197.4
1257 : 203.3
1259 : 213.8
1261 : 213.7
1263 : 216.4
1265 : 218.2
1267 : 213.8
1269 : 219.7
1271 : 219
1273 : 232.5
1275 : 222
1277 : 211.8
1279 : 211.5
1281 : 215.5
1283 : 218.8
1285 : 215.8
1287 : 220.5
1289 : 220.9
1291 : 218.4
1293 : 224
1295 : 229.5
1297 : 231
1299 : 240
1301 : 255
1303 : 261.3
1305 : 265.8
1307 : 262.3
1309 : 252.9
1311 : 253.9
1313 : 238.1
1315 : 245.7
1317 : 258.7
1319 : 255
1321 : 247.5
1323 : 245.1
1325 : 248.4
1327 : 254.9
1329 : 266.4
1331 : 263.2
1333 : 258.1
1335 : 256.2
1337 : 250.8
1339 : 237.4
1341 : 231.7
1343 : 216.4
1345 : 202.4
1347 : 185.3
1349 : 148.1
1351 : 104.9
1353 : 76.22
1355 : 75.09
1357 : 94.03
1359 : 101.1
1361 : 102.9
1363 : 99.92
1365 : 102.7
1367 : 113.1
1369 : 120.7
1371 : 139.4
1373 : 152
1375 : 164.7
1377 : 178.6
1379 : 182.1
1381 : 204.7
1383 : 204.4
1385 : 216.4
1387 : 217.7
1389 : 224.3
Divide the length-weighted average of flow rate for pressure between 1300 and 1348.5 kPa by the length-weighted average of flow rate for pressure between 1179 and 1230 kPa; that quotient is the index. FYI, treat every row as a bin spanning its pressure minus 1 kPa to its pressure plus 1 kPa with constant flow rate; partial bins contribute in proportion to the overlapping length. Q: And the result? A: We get 1.4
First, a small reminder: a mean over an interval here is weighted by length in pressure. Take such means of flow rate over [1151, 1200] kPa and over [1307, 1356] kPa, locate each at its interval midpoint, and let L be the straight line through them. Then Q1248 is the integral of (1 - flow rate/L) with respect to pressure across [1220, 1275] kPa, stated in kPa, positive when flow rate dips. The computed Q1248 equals -3.6 kPa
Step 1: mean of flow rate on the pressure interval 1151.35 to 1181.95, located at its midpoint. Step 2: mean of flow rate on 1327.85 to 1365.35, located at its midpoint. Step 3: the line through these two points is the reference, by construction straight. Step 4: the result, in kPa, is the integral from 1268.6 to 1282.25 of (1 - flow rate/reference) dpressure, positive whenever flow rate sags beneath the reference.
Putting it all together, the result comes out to -4.3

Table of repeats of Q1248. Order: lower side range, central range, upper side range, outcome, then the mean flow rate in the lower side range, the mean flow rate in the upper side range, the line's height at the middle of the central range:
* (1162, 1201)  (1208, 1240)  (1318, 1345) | 1.4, 168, 247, 190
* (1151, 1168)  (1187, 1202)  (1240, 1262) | -0.8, 152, 205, 172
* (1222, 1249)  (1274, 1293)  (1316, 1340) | 0.7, 195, 253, 225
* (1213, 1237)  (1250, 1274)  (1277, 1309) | -0.3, 182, 233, 209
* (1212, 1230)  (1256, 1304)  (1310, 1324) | -0.4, 176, 249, 221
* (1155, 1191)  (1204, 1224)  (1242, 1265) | 1.2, 160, 207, 184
